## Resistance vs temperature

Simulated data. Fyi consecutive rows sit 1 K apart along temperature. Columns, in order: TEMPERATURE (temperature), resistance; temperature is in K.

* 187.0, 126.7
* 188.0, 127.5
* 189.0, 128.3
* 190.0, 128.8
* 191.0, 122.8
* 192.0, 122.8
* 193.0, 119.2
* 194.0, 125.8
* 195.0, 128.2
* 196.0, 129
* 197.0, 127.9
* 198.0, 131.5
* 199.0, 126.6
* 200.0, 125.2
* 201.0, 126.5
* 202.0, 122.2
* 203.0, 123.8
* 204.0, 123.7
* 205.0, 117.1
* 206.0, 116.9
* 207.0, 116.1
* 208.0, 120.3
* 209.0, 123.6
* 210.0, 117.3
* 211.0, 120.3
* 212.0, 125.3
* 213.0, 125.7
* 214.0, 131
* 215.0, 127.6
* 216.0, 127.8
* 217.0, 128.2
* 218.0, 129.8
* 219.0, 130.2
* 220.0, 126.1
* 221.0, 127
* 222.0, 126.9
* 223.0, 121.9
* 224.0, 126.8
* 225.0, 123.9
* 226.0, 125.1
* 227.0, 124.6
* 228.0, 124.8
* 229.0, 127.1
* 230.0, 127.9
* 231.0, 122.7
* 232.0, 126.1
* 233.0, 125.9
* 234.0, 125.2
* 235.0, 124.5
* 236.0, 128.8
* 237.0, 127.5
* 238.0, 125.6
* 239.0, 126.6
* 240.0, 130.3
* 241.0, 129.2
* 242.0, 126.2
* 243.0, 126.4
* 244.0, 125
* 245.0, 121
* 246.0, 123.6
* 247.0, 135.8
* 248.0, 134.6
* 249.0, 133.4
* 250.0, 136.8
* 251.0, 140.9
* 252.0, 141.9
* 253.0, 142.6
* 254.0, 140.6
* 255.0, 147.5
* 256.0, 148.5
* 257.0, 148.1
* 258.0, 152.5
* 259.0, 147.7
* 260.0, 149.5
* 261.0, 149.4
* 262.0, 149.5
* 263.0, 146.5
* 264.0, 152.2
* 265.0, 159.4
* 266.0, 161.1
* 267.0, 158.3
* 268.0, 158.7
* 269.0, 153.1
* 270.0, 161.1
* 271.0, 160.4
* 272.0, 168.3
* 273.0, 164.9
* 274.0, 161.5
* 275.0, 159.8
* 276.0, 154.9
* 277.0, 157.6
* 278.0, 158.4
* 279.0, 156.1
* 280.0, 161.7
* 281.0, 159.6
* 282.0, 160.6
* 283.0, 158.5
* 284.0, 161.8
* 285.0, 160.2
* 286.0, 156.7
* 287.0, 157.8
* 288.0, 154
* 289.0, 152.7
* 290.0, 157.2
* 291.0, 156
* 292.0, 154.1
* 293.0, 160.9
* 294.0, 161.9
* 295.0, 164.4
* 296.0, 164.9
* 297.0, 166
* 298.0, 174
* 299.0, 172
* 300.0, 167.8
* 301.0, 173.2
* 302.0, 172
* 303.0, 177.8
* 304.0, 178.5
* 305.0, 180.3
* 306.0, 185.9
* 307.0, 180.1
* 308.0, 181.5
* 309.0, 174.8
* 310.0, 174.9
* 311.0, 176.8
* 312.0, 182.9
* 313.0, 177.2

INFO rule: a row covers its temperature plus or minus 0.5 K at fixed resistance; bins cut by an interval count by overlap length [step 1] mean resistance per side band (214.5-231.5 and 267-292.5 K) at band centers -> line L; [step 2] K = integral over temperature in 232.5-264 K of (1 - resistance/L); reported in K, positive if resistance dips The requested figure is 1.1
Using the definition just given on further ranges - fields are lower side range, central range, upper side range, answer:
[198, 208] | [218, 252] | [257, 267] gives 2.62 K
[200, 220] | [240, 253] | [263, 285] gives 1.12 K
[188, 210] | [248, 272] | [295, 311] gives 0.65 K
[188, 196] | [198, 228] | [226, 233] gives 0.24 K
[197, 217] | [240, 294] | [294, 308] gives 1.95 K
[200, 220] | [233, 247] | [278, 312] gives 1.26 K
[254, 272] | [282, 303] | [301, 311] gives 0.95 K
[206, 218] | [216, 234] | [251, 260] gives 0.59 K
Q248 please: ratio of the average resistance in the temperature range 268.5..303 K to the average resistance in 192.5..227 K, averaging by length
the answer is 1.29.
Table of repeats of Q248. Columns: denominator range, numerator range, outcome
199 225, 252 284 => 1.25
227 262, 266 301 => 1.20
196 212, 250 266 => 1.20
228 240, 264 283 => 1.26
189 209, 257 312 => 1.31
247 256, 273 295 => 1.13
